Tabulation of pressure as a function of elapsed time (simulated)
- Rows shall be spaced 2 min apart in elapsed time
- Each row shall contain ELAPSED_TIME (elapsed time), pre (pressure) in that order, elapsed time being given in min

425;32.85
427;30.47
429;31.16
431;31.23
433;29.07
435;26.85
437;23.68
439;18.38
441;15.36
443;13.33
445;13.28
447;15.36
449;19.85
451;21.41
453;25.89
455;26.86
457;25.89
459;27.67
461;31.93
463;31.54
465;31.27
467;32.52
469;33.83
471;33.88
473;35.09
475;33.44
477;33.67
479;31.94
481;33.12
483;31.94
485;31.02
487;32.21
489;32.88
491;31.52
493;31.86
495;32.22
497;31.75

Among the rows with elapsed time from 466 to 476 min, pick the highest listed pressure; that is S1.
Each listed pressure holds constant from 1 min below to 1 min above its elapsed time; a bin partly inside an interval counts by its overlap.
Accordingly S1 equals 35.09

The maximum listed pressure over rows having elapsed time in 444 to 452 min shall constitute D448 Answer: 21.41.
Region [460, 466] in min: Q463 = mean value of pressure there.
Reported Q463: 31.6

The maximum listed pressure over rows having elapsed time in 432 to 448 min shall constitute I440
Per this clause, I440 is 29.07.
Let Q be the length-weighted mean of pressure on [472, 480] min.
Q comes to 33.5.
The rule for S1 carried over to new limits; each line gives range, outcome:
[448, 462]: 31.93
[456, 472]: 33.88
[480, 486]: 33.12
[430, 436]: 31.23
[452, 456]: 26.86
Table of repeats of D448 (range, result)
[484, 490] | 32.88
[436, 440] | 23.68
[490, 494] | 31.86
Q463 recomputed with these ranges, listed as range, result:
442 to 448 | 14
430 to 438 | 27.7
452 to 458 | 26.2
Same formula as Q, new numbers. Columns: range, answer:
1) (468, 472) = 33.9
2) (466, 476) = 33.8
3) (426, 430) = 30.8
